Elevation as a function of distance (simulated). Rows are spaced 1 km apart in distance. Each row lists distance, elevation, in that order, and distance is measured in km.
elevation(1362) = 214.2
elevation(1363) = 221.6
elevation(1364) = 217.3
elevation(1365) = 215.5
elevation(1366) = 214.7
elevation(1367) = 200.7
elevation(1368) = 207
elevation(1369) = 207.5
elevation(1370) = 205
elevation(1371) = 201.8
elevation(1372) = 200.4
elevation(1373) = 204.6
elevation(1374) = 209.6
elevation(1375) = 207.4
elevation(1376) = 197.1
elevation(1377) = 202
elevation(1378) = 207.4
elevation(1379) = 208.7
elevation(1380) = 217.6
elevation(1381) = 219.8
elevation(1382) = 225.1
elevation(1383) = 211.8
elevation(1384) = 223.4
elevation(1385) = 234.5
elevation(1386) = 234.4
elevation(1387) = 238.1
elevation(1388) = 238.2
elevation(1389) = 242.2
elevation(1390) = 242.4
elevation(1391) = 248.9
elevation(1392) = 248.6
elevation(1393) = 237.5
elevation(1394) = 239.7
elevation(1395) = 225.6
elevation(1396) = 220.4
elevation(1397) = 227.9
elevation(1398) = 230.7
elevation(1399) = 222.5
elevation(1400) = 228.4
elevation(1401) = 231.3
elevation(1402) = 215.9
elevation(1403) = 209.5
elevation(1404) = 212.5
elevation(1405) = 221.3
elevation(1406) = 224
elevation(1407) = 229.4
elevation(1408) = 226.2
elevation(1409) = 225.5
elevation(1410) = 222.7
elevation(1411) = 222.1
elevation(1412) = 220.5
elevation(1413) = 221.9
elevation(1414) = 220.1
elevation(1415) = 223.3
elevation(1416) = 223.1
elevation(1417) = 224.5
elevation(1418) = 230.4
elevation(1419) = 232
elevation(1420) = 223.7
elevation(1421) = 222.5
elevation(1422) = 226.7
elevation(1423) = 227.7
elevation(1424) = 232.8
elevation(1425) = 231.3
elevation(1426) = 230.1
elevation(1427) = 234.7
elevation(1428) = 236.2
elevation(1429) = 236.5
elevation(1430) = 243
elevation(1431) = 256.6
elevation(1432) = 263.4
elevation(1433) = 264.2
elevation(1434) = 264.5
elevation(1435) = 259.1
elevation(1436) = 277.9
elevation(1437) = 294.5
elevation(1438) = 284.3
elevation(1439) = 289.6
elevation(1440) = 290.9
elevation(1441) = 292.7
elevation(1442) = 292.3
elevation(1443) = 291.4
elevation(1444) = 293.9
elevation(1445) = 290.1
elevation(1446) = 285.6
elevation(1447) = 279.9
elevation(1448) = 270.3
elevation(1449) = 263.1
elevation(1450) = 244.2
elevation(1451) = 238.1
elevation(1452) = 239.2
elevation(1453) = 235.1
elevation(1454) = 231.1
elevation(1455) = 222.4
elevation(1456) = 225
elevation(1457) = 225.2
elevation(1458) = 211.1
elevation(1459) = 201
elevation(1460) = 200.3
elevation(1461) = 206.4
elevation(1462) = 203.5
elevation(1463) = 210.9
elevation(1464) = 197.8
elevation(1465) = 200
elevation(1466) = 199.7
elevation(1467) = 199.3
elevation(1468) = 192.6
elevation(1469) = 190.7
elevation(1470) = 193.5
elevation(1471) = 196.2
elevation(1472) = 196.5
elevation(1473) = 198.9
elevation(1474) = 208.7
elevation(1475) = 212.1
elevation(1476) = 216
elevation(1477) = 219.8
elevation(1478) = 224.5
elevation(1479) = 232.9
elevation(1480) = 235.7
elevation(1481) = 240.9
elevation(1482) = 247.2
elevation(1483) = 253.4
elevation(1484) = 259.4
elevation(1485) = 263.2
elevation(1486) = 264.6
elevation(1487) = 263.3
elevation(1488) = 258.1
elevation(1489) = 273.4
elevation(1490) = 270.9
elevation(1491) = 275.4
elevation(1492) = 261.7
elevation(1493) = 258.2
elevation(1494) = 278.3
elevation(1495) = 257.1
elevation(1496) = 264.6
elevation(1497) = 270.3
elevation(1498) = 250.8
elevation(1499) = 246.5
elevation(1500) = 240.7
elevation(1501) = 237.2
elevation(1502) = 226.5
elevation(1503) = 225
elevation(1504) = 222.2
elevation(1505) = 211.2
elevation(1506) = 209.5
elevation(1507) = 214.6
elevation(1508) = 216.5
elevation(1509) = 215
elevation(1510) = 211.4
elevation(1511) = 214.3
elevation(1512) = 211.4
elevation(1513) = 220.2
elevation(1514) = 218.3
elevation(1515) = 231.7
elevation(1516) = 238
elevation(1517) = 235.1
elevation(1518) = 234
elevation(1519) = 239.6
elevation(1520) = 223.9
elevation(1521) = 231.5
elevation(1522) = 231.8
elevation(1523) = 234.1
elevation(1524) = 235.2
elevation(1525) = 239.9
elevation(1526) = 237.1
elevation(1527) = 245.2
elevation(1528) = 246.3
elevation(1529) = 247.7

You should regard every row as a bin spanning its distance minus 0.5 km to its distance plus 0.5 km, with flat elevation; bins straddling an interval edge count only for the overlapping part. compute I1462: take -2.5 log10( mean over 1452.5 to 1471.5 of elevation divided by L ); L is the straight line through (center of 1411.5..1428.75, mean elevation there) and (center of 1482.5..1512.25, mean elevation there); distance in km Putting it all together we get 0.14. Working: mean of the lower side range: 227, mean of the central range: 207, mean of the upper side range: 244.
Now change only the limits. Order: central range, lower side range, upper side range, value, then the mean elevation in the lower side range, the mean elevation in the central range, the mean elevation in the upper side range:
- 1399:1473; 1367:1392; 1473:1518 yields -0.03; 218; 235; 238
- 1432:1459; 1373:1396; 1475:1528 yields -0.13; 225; 263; 239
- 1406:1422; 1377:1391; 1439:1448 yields 0.15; 226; 225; 289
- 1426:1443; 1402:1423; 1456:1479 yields -0.23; 223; 267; 206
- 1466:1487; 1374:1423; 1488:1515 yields 0.06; 225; 223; 239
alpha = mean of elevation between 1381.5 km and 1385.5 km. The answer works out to 224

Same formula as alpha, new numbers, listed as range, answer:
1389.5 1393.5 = 244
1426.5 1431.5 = 241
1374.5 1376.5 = 202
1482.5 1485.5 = 259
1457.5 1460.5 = 204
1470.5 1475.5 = 202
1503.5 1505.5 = 217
